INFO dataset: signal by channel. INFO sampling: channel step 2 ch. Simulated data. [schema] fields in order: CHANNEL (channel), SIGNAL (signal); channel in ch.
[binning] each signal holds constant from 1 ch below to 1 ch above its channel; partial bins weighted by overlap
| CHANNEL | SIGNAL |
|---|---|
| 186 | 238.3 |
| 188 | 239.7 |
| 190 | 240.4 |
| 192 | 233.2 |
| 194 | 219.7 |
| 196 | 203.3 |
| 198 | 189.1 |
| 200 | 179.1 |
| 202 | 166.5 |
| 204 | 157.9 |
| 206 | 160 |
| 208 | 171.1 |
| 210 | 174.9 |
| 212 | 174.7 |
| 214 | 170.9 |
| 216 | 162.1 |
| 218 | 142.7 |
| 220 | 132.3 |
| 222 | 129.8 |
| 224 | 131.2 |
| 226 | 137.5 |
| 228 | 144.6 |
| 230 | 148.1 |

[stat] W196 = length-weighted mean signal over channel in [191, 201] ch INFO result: 205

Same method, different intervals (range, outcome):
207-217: 171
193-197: 212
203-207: 159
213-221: 152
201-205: 162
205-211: 169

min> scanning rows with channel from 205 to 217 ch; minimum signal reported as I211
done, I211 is 160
